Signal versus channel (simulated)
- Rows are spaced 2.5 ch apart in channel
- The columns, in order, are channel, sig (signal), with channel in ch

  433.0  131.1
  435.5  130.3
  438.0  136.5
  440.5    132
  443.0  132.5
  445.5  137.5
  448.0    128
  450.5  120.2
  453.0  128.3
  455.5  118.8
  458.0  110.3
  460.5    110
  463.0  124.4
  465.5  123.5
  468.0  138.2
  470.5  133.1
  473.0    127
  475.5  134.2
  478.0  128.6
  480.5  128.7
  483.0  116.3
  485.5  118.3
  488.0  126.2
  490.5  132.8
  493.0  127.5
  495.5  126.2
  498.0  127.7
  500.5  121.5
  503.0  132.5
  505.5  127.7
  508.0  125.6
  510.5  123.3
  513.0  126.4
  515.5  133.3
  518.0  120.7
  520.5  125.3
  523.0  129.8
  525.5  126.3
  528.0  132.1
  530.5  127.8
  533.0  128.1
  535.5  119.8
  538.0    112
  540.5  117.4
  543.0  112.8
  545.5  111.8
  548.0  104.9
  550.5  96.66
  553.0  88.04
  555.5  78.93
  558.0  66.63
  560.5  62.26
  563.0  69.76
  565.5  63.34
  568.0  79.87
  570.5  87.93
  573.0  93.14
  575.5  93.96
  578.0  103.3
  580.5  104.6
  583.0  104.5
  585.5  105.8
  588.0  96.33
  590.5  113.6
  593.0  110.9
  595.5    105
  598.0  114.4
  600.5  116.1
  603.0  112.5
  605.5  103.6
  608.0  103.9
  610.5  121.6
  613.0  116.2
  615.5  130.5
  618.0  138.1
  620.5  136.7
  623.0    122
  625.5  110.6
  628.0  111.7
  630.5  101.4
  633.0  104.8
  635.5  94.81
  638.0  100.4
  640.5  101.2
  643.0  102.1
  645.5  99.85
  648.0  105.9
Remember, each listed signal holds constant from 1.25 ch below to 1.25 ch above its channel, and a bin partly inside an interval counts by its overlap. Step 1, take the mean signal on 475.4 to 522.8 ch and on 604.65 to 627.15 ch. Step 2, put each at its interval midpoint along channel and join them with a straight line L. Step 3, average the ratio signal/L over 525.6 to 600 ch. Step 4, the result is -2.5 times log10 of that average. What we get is 0.22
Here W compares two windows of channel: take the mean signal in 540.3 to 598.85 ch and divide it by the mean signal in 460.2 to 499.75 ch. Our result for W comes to 0.7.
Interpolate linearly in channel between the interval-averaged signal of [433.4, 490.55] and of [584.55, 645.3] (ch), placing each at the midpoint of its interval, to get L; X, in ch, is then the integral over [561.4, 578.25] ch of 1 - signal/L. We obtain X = 4.78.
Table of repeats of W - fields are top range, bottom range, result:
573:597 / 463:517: 0.81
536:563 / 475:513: 0.75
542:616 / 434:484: 0.78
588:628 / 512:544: 0.94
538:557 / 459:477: 0.80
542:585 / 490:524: 0.71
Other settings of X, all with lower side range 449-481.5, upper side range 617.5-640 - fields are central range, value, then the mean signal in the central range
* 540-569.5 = 7.8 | 86.9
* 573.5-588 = 1.8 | 101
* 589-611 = 0.7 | 111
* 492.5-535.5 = -2.0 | 127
